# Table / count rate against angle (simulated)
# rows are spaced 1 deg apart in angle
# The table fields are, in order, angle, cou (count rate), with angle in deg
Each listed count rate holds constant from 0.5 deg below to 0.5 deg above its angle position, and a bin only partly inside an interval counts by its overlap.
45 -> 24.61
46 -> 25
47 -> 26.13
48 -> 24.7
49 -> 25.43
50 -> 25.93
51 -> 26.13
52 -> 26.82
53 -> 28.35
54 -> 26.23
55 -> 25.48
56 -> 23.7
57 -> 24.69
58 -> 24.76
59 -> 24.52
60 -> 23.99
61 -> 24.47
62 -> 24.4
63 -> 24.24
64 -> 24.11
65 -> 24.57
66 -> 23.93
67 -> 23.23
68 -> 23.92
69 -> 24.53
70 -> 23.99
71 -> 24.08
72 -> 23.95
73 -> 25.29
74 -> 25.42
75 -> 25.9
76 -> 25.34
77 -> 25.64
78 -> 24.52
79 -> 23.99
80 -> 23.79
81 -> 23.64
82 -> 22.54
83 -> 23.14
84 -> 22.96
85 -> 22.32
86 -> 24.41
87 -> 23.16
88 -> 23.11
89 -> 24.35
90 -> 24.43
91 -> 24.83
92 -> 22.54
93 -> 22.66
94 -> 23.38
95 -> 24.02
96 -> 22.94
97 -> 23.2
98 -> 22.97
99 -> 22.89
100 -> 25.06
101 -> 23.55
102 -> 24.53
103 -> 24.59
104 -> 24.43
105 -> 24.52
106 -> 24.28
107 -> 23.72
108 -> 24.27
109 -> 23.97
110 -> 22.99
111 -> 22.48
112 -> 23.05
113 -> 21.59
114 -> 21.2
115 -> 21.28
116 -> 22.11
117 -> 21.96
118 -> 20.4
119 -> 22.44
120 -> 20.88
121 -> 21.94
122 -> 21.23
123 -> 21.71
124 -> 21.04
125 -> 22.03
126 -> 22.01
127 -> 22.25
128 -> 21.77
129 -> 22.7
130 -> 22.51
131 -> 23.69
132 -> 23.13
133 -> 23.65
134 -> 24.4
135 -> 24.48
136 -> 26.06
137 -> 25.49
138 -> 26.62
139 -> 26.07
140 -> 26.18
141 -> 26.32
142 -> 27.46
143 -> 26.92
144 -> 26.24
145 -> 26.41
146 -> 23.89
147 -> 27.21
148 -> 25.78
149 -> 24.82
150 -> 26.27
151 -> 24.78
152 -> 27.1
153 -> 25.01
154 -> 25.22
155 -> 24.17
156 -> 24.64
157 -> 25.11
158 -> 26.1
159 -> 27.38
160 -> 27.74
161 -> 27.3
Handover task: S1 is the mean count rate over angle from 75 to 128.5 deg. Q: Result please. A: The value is 23.1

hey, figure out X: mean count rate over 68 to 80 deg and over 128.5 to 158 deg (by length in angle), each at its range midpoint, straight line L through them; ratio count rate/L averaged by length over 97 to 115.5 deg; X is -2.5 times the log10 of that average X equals 0.070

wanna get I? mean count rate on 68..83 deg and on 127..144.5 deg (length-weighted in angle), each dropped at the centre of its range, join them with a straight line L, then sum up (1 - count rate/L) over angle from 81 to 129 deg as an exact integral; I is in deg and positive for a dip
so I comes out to 3.3 deg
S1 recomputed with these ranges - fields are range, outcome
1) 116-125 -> 21.5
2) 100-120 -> 23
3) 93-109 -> 23.9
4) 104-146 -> 23.5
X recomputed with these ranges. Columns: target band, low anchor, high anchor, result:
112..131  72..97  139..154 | 0.16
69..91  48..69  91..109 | 0.01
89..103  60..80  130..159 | 0.05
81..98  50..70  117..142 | 0.04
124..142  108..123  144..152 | 0.00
